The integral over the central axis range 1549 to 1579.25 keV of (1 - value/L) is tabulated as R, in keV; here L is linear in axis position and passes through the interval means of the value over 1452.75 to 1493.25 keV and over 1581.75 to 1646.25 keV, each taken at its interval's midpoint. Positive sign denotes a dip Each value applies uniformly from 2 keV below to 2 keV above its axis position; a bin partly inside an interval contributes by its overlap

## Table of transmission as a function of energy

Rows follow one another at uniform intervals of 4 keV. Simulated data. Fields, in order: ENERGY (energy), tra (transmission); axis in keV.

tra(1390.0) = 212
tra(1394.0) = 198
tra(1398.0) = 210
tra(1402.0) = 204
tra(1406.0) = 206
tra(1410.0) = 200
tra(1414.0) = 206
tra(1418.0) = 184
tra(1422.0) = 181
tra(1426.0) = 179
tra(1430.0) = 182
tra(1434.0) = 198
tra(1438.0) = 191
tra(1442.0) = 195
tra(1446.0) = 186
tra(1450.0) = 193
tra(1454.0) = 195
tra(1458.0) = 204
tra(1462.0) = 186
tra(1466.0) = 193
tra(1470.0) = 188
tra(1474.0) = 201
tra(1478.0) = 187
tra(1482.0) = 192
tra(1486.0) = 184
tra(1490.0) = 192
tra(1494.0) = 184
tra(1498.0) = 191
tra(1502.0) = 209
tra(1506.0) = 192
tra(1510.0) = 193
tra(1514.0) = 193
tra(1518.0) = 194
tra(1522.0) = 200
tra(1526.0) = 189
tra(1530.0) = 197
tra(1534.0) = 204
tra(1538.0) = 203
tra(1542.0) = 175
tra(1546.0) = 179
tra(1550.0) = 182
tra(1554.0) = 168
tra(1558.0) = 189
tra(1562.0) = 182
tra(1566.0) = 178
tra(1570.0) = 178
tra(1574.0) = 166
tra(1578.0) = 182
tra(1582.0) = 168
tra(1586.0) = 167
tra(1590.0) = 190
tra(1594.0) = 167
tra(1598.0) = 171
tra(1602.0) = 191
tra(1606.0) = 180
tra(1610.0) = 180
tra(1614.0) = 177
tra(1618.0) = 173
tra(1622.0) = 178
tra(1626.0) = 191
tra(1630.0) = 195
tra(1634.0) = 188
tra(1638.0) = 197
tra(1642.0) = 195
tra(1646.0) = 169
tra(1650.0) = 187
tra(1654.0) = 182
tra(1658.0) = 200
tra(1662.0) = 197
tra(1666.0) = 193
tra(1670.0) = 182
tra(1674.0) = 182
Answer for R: 1.2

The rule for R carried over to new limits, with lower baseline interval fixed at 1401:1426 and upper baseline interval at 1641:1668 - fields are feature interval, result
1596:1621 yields 1.5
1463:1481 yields 0.2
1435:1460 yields 0.0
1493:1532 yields -0.4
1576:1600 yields 2.1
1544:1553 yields 0.6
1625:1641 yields -0.3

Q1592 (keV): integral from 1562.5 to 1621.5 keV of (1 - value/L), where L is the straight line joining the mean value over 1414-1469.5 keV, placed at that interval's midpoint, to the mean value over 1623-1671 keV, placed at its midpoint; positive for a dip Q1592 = 4.1 keV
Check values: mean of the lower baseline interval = 190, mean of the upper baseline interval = 190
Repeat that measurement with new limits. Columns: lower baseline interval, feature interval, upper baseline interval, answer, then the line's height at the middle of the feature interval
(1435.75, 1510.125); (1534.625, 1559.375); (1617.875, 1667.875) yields 0.92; 191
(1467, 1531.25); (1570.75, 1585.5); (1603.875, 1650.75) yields 1.22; 187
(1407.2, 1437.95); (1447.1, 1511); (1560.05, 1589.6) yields -2.71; 185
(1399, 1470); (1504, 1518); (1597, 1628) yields -0.38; 188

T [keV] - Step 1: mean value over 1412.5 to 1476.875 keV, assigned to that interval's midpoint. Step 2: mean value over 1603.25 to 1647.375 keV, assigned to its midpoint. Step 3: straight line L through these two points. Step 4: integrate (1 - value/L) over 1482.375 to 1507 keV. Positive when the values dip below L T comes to -0.4 keV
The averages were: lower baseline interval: 191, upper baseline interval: 184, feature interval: 192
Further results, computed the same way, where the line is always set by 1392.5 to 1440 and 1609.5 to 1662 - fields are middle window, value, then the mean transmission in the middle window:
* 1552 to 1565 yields 0.7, 180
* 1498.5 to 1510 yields -0.4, 198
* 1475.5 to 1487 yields 0.2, 189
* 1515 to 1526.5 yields -0.3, 195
